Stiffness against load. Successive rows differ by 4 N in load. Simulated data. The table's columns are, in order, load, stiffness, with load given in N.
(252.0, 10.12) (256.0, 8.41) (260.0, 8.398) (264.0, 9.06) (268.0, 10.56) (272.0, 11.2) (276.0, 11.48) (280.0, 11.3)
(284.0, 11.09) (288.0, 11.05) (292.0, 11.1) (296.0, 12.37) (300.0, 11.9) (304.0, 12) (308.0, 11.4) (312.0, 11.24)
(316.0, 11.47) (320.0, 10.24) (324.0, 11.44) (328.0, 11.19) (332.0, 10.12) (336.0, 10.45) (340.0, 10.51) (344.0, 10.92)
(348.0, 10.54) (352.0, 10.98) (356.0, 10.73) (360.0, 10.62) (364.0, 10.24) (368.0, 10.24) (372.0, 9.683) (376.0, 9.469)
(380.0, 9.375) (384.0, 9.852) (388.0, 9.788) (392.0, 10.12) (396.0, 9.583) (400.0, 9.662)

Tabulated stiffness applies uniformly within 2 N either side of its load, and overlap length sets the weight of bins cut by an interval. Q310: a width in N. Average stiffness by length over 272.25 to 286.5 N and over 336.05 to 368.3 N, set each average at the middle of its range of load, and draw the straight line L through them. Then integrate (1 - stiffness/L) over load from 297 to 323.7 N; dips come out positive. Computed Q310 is -1.0 N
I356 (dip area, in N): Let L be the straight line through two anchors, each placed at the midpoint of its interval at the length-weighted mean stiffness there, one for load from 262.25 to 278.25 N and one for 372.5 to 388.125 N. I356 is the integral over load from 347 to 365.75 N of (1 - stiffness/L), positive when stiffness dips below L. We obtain -1.54 N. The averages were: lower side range 10.6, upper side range 9.61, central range 10.6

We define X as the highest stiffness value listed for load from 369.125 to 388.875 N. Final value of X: 9.852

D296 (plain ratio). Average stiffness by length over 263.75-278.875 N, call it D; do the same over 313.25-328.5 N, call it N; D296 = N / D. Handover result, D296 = 1.0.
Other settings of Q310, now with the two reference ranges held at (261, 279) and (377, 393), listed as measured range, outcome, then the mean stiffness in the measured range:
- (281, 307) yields -3.1 N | 11.6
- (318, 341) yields -1.3 N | 10.7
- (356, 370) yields -0.8 N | 10.4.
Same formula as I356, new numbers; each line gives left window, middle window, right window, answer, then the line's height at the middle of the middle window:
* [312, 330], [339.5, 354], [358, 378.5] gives -0.3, 10.5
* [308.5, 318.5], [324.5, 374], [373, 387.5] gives -0.8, 10.4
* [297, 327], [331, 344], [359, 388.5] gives 0.4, 10.8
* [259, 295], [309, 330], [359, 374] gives -1.4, 10.4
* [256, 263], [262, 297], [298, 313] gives -4.0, 9.87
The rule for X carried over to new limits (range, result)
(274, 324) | 12.37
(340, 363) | 10.98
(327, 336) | 11.19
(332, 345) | 10.92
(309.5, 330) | 11.47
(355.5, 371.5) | 10.73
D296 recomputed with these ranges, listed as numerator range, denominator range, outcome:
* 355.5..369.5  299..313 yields 0.90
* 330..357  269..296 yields 0.94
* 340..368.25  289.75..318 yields 0.91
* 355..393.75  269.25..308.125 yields 0.87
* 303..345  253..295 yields 1.05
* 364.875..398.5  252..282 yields 0.97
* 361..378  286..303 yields 0.86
